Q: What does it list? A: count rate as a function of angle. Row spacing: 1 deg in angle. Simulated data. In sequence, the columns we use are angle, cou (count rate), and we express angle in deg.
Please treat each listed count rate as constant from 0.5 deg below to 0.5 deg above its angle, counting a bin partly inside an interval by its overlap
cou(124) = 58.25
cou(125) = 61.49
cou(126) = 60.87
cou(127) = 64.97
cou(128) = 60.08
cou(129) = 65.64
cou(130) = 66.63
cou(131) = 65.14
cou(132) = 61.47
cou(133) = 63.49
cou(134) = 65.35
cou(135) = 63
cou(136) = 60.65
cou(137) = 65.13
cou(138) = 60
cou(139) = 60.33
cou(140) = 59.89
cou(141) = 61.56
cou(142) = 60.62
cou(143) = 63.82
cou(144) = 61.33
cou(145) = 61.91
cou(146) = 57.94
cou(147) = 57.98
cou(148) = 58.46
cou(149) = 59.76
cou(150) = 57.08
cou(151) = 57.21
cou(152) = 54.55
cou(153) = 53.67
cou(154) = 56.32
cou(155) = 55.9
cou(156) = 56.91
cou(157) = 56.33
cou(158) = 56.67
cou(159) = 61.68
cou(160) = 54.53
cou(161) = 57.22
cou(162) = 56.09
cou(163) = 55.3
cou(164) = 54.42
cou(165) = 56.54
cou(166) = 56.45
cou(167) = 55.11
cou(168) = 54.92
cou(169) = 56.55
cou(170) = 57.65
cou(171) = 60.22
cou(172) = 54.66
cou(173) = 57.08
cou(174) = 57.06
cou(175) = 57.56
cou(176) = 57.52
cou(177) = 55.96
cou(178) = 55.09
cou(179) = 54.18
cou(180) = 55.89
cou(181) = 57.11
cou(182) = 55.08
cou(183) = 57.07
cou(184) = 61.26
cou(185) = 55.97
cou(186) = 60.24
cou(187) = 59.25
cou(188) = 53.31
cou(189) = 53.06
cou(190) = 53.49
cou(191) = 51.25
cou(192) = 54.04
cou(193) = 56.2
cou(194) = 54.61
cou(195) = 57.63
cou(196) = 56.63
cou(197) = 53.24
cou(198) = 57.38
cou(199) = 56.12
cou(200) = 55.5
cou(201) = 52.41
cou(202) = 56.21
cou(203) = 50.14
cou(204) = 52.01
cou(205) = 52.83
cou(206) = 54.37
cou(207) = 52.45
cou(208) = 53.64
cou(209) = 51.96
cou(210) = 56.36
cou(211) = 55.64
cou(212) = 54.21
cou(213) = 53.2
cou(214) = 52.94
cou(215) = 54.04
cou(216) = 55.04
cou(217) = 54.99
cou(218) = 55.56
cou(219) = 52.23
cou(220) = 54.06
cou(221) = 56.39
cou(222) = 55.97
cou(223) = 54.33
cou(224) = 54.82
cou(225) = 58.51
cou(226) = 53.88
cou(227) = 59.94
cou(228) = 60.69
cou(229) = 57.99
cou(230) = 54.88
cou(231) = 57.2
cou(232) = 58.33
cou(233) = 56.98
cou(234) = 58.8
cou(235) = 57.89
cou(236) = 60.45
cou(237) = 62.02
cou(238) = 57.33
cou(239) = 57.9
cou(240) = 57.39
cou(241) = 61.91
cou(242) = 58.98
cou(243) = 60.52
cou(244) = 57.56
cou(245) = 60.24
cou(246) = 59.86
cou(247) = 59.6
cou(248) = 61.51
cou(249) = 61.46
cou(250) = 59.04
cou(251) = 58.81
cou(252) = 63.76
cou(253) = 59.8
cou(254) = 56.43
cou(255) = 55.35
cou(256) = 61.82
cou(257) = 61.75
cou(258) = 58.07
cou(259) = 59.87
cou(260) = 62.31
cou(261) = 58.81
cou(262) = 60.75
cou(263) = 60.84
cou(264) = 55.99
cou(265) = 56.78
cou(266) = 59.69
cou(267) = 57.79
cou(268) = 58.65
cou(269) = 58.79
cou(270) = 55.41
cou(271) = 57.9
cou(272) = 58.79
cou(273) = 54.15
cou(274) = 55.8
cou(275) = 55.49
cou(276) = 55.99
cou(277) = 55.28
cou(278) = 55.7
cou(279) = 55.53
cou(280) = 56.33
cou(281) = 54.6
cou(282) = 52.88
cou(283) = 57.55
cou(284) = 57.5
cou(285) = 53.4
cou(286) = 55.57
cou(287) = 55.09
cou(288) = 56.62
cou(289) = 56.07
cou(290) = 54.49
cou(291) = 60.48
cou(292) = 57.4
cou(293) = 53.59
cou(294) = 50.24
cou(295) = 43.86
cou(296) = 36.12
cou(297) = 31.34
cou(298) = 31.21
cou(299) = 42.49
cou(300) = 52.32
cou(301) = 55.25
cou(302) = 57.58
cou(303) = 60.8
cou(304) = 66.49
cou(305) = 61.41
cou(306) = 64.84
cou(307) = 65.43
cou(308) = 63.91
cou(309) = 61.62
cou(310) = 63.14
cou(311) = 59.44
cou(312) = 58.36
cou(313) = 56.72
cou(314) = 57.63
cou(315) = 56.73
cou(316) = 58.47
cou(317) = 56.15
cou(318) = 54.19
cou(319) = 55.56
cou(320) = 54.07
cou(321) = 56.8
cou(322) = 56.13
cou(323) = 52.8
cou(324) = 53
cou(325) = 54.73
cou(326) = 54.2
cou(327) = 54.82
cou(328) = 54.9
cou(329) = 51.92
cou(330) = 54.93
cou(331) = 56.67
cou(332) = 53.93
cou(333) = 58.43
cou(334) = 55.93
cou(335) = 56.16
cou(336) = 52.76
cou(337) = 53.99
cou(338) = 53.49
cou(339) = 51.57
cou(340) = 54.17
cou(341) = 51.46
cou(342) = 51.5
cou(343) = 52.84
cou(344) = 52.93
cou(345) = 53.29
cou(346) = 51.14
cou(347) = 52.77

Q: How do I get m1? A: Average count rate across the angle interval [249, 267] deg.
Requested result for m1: 59.4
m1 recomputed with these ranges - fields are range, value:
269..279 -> 56.2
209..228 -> 55.2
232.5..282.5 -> 58.4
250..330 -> 56.1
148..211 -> 55.8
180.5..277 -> 56.9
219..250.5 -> 58.2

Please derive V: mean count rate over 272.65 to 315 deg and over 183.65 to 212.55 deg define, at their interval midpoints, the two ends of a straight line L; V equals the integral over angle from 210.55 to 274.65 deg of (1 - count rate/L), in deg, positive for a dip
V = -3.4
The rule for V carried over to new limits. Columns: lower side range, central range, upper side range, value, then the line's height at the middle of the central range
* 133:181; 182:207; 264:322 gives 0.96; 57.3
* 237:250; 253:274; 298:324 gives 0.17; 58.9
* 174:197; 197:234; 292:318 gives 0.35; 55.6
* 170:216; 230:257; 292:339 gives -2.07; 55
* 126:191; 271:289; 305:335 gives 0.53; 57.4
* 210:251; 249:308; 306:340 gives 0.83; 56.9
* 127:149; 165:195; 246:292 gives 2.20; 60.6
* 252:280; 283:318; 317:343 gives 0.57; 56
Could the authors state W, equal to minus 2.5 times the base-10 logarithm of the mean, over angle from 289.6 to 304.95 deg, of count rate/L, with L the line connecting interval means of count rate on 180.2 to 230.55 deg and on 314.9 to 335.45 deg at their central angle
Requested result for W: 0.10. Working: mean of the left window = 55.2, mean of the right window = 55.2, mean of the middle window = 50.5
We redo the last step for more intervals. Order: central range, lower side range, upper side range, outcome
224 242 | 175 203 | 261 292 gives -0.039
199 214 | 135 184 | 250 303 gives 0.059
